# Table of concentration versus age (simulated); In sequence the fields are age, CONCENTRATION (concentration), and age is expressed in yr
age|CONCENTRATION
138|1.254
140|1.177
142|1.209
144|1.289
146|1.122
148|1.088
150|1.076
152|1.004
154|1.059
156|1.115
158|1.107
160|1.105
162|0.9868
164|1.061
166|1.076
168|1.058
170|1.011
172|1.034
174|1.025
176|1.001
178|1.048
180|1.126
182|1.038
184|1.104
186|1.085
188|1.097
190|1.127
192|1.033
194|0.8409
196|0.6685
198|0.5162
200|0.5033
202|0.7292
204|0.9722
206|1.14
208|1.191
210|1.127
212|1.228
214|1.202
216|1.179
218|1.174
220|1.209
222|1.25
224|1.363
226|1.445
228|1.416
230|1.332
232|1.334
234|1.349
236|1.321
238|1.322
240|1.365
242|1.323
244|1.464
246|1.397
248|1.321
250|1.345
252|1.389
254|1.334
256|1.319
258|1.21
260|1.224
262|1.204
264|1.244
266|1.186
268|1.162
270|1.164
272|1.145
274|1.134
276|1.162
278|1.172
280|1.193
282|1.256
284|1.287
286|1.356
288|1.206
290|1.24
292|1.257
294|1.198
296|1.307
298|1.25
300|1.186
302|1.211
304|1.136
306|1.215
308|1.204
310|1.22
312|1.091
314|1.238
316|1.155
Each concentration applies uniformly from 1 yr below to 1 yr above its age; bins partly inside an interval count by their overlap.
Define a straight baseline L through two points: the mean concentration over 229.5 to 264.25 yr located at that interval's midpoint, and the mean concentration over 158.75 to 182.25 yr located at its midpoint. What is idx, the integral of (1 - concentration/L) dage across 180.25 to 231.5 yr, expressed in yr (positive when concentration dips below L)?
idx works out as 4.26 yr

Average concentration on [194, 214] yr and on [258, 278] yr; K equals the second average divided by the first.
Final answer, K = 1.30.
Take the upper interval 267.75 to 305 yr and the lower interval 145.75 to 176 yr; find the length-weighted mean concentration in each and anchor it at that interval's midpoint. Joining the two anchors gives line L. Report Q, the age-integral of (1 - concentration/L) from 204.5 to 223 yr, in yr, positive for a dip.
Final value -1.0 yr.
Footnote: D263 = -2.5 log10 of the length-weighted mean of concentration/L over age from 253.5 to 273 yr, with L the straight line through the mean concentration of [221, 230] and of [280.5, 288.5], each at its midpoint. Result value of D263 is 0.08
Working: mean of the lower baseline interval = 1.36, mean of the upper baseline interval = 1.28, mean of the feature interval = 1.22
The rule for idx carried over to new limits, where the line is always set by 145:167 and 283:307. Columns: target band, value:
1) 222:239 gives -2.82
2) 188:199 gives 2.52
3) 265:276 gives 0.45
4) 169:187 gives 0.76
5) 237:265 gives -3.16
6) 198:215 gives 2.27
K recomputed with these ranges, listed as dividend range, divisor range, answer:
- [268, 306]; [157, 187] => 1.15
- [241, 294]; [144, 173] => 1.17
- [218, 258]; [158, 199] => 1.33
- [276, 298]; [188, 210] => 1.39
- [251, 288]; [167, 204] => 1.30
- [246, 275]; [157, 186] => 1.18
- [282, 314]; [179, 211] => 1.28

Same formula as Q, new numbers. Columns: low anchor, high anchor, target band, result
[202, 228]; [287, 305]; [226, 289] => -3.8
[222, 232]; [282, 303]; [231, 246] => -0.1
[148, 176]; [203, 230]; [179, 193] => 0.5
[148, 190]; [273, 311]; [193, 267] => -3.2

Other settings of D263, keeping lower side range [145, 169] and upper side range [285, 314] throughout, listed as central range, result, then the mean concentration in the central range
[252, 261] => -0.10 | 1.28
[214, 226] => -0.10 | 1.25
